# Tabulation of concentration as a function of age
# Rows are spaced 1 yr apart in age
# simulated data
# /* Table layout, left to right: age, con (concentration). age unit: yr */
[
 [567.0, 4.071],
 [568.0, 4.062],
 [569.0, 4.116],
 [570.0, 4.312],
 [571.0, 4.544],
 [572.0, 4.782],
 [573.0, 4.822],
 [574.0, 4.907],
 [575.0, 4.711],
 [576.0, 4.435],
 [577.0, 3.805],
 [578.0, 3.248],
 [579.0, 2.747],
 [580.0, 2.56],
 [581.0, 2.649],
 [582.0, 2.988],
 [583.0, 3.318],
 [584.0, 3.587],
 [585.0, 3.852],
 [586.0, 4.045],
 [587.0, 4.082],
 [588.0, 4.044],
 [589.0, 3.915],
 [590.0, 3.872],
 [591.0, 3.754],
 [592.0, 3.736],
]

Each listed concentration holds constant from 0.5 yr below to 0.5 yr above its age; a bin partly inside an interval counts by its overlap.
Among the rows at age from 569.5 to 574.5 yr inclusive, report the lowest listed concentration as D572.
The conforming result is 4.312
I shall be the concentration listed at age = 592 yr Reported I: 3.736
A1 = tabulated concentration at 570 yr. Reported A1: 4.312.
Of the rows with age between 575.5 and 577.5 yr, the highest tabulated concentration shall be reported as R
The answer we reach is 4.435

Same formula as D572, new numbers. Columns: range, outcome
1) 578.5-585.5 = 2.56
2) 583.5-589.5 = 3.587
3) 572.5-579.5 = 2.747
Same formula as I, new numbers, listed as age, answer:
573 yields 4.822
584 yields 3.587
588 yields 4.044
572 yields 4.782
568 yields 4.062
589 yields 3.915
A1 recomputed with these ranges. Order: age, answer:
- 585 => 3.852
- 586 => 4.045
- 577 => 3.805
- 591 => 3.754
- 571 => 4.544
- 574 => 4.907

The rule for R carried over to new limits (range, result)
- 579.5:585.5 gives 3.852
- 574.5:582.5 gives 4.711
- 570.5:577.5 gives 4.907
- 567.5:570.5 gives 4.312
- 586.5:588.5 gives 4.082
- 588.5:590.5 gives 3.915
